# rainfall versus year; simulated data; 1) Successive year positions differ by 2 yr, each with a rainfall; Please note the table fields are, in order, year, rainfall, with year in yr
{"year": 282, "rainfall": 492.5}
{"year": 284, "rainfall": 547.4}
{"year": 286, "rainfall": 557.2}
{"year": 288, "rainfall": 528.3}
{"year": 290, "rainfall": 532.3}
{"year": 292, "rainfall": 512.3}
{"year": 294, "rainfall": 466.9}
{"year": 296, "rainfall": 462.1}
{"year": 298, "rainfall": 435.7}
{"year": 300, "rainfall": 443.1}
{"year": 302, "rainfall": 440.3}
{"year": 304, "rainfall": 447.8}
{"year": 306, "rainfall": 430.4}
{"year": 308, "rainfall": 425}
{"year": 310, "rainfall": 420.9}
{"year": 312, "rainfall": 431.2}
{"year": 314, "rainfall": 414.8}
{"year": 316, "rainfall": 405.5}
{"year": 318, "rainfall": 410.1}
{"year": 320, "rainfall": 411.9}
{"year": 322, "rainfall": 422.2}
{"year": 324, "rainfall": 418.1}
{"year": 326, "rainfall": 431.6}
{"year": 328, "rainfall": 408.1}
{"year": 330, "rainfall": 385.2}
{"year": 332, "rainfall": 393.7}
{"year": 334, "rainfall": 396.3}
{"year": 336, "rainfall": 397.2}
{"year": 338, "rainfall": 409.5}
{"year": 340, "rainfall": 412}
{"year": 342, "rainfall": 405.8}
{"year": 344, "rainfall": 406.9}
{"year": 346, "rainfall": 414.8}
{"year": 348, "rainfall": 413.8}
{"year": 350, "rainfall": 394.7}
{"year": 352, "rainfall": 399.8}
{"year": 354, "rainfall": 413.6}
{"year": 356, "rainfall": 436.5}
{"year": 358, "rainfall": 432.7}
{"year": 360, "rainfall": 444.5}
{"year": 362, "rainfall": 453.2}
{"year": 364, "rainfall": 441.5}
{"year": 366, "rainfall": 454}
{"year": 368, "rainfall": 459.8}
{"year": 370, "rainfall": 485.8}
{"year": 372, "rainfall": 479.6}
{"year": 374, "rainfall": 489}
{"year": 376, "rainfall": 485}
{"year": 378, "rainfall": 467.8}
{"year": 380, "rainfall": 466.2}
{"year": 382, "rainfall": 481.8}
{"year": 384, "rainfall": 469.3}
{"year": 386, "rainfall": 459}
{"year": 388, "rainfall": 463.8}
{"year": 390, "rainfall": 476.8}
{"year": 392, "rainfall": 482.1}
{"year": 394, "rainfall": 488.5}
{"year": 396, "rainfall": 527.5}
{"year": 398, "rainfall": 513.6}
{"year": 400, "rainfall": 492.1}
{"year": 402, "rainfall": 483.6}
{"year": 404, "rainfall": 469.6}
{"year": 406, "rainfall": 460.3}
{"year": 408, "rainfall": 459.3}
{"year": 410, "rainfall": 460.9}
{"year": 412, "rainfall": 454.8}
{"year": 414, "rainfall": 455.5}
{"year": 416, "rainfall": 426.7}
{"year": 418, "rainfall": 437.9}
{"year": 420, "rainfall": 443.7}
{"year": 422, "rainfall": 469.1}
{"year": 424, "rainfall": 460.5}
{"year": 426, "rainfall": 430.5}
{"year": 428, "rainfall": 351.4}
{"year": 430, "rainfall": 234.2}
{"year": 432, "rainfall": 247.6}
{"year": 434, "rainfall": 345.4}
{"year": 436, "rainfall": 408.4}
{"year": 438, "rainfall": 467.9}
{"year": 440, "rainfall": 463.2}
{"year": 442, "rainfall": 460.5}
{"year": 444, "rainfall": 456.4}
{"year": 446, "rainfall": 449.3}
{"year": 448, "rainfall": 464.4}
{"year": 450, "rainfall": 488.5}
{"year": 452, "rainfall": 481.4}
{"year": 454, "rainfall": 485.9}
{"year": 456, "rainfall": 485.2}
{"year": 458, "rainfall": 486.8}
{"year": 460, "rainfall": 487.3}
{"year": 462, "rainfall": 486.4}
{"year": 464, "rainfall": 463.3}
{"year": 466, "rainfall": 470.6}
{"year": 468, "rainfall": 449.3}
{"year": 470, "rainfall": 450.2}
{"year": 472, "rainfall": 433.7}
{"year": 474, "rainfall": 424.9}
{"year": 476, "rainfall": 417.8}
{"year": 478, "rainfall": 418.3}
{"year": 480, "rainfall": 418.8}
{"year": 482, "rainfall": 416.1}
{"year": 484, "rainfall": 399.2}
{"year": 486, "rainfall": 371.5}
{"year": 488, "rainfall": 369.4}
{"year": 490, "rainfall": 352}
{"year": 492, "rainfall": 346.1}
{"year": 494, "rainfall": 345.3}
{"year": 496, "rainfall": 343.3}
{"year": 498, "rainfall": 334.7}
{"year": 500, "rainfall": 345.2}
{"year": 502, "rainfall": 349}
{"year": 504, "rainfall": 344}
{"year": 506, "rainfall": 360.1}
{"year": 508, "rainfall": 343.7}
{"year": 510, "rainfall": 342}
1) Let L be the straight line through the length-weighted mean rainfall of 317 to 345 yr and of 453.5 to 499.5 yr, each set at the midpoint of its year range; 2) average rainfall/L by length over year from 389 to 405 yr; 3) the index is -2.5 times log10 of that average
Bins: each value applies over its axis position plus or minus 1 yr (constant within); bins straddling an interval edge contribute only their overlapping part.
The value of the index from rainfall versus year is -0.191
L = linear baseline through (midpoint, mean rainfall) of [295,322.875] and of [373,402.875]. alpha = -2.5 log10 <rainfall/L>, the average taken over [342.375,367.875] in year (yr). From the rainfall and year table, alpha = 0.08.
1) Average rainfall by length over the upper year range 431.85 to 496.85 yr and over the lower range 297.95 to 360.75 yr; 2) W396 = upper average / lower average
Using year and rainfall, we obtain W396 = 1.03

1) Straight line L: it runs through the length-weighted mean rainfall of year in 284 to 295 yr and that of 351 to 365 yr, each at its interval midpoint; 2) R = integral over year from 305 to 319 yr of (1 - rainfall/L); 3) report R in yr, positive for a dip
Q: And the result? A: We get 2.07 yr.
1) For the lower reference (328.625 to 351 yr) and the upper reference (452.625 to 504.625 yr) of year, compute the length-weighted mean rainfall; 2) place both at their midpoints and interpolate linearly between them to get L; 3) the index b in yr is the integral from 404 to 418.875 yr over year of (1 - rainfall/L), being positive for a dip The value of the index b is -1.6 yr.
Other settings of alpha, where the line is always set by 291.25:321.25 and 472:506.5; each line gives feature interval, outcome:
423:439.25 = 0.07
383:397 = -0.18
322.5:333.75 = 0.06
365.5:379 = -0.15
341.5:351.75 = 0.04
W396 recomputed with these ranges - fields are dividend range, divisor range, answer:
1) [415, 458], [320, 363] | 1.03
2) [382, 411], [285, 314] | 1.03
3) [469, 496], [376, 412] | 0.83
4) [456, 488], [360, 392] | 0.94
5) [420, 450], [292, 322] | 0.95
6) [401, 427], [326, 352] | 1.13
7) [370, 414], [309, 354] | 1.17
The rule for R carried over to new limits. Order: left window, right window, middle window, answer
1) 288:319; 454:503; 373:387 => -1.3 yr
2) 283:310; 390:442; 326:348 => 2.8 yr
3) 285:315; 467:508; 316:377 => 2.3 yr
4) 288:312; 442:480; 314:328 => 1.3 yr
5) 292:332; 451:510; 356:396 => -4.5 yr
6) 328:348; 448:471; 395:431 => 0.1 yr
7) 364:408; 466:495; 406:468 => -0.5 yr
